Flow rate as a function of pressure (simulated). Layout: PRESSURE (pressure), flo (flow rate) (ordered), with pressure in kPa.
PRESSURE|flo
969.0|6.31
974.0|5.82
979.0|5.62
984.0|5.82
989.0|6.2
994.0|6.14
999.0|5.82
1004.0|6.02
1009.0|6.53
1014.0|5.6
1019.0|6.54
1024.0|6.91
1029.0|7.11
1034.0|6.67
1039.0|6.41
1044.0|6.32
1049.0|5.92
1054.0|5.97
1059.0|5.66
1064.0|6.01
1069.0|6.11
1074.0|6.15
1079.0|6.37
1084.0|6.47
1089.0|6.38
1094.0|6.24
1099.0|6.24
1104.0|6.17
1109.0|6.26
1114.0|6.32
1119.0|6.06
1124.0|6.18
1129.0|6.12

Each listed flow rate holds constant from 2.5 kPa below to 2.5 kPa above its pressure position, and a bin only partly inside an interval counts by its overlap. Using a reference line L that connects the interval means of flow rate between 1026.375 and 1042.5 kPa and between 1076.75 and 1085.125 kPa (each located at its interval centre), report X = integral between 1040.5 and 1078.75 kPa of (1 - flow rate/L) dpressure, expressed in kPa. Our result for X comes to 2.90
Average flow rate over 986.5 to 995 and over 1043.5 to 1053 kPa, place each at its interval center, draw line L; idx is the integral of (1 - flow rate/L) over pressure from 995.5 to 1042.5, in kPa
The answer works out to -2.1 kPa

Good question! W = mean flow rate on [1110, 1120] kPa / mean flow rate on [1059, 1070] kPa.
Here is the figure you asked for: 1.04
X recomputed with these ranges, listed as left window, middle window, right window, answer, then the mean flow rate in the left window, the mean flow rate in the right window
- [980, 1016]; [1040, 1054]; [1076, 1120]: 0.04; 6.01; 6.28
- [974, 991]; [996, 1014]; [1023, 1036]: 0.88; 5.86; 6.9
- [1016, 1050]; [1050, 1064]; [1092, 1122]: 1.28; 6.57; 6.21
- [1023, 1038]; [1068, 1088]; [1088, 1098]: 0.39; 6.85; 6.29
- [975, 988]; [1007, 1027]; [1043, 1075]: -1.78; 5.79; 6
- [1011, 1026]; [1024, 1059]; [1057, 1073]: -1.31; 6.34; 5.96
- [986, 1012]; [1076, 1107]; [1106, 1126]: -0.60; 6.13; 6.2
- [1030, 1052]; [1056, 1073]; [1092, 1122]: 0.99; 6.38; 6.21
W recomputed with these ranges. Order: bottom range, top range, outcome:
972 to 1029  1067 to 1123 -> 1.02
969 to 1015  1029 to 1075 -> 1.03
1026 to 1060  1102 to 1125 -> 0.98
